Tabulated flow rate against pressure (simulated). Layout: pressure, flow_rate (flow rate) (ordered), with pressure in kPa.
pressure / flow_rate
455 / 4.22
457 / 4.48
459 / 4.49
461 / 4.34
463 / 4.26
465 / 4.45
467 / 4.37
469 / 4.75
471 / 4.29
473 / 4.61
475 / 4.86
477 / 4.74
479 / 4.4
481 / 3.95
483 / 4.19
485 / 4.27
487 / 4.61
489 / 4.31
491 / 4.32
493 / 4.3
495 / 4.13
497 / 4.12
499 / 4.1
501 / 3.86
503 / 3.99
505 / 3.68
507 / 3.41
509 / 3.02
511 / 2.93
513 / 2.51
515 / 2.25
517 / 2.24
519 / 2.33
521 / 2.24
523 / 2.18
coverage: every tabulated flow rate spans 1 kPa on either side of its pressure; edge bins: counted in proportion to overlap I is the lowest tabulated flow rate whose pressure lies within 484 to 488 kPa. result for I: 4.27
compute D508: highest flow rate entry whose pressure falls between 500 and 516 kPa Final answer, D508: 3.99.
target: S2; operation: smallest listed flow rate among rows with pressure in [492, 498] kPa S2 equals 4.12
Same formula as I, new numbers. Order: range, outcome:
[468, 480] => 4.29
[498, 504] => 3.86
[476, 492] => 3.95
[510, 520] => 2.24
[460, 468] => 4.26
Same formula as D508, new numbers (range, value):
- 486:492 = 4.61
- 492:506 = 4.3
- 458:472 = 4.75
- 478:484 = 4.4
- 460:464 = 4.34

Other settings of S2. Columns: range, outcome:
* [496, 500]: 4.1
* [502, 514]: 2.51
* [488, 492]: 4.31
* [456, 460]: 4.48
